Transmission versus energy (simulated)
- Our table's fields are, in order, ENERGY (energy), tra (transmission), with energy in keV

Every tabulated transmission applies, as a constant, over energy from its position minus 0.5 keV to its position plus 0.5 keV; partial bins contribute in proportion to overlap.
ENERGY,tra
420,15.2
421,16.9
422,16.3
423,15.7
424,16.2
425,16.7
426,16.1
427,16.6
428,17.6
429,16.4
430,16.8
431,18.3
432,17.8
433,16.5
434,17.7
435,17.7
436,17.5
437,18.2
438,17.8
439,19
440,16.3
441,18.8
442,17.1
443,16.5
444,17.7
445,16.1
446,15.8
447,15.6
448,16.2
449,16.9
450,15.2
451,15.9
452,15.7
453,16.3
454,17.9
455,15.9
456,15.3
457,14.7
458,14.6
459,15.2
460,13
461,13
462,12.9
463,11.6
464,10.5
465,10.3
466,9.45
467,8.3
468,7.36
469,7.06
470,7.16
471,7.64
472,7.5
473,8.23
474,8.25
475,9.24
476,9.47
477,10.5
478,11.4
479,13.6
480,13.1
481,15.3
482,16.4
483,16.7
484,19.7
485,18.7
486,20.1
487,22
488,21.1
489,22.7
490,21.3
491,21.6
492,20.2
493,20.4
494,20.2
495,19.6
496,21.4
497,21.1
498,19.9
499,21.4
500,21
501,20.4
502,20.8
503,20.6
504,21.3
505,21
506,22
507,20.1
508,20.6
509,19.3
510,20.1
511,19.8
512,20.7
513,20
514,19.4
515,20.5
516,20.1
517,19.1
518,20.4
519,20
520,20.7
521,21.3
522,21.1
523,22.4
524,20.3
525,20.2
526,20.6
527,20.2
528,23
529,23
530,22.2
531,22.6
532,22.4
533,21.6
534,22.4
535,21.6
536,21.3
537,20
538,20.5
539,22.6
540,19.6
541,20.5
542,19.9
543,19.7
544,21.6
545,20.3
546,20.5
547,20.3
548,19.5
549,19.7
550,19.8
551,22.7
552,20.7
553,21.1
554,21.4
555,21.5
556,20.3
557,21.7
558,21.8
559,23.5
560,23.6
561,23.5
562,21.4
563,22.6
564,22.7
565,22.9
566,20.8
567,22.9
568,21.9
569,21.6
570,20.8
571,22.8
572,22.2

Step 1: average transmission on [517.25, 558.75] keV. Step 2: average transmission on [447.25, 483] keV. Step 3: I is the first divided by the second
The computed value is 1.70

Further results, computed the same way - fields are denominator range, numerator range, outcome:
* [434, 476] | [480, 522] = 1.46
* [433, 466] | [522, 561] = 1.36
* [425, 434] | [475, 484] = 0.79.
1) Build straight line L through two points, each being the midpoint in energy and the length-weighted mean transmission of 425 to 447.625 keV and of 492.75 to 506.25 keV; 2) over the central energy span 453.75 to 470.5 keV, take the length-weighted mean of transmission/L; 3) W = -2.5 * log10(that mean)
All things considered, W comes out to 0.48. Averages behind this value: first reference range 17.2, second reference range 20.8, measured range 11.9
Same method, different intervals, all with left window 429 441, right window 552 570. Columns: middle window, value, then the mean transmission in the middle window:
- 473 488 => 0.30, 14.6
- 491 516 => -0.03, 20.5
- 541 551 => 0.06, 20.3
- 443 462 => 0.17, 15.6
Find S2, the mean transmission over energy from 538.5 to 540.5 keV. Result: 21.1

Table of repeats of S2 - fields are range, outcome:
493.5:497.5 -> 20.6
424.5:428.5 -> 16.8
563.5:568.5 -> 22.2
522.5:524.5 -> 21.4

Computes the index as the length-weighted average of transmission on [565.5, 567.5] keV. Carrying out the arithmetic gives 21.9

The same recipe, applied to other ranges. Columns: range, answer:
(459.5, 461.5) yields 13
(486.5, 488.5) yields 21.6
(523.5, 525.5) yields 20.2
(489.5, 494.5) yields 20.7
